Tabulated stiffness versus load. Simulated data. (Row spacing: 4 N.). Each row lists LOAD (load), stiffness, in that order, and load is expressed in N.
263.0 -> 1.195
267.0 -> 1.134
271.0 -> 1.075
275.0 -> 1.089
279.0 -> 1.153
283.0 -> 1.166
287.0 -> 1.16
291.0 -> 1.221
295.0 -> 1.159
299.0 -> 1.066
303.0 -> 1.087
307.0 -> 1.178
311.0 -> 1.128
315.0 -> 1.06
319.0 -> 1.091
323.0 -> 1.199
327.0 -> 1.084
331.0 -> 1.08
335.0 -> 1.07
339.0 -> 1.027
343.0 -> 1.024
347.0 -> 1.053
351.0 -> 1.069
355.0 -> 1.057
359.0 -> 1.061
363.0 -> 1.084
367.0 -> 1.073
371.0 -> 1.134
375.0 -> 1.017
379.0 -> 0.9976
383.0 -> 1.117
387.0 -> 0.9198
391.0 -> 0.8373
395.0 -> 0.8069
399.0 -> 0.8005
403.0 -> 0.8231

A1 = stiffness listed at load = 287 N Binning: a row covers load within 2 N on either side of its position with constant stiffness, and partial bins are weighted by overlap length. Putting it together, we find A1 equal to 1.16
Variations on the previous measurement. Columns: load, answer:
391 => 0.8373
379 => 0.9976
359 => 1.061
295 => 1.159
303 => 1.087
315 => 1.06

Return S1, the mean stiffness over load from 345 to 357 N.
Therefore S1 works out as 1.06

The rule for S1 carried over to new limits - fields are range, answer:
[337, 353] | 1.04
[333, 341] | 1.05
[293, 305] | 1.1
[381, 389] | 1.02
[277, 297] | 1.17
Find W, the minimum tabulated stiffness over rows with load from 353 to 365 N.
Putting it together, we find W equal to 1.057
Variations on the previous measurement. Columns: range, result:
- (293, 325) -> 1.06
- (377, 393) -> 0.8373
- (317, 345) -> 1.024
